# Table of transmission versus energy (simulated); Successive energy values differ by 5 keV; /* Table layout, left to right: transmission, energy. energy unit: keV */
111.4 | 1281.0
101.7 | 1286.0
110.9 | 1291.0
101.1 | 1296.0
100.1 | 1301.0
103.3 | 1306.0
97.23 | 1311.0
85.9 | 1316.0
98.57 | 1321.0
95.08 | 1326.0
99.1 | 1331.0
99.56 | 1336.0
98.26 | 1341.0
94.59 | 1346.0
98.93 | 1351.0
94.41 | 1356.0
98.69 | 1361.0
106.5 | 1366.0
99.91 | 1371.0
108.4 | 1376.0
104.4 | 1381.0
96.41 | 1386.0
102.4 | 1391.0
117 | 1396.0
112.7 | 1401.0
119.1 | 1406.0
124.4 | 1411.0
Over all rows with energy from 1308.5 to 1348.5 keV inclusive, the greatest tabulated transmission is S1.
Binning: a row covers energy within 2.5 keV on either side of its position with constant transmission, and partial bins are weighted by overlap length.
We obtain 99.56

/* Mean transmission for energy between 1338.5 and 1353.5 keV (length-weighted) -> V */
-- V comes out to 97.3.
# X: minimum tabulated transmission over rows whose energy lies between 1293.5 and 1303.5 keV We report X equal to 100.1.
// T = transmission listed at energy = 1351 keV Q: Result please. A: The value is 98.93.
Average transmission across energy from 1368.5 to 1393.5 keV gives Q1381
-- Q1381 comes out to 102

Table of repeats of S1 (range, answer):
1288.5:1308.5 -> 110.9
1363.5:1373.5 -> 106.5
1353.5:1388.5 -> 108.4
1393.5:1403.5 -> 117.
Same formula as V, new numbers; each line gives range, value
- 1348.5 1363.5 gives 97.3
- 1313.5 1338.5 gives 95.6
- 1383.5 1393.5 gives 99.4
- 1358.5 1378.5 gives 103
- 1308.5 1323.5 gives 93.9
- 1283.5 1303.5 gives 103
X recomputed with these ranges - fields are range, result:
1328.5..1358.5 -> 94.41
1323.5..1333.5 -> 95.08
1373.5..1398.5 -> 96.41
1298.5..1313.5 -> 97.23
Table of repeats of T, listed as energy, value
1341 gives 98.26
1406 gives 119.1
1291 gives 110.9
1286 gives 101.7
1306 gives 103.3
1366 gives 106.5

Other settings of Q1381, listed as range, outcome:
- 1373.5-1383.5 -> 106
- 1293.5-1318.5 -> 97.5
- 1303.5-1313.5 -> 100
